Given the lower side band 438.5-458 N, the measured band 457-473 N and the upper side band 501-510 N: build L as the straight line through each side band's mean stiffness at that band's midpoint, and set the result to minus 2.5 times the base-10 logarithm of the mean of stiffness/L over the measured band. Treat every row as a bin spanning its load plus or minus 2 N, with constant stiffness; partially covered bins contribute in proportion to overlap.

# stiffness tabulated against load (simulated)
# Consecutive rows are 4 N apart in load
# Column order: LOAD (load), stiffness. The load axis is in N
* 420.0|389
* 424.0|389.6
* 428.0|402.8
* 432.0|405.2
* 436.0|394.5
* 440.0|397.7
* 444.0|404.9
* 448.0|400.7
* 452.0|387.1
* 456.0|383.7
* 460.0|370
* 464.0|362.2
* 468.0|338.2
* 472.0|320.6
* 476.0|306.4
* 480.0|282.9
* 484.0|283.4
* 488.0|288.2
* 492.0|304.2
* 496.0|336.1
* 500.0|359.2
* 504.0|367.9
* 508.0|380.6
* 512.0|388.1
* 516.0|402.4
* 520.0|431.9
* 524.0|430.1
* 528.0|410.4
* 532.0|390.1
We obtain 0.108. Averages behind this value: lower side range 395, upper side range 373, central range 352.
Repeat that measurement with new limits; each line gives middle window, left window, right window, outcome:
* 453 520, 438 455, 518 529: 0.19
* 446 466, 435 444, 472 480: -0.07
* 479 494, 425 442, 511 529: 0.37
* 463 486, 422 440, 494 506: 0.18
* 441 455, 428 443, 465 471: -0.06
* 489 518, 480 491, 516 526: -0.01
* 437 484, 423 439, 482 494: -0.04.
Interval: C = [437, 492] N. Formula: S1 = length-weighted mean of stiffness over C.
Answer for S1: 347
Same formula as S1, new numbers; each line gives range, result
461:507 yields 325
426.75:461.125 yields 394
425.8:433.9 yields 404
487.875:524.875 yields 371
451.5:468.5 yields 369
